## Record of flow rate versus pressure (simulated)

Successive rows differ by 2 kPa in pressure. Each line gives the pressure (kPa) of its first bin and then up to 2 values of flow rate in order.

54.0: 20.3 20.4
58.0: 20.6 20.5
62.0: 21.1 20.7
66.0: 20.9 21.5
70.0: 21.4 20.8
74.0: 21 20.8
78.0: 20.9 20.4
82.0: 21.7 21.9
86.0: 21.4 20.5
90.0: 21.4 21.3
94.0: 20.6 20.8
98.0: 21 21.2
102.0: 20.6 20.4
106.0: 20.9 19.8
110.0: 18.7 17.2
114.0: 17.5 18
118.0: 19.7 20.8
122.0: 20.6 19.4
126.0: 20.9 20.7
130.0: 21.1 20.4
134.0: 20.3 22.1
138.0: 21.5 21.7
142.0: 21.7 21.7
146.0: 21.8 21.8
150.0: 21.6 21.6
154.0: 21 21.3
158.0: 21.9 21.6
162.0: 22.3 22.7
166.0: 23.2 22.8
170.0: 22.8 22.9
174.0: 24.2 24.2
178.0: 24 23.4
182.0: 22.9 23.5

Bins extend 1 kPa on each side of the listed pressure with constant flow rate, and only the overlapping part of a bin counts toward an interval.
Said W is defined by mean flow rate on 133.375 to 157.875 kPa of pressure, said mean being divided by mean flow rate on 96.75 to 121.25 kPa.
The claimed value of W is 1.10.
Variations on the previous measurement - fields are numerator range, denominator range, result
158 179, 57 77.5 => 1.10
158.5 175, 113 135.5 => 1.14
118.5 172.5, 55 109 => 1.03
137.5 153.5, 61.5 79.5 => 1.03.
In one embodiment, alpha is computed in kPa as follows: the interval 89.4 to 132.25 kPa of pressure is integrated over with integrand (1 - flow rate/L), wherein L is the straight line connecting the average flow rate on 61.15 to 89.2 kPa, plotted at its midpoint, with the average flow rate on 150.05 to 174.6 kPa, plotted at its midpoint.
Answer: 2.9 kPa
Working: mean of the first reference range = 21.1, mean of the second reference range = 22.3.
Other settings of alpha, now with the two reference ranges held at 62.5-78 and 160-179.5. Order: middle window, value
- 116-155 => 2.48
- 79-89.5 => 0.06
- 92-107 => 0.57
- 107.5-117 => 1.63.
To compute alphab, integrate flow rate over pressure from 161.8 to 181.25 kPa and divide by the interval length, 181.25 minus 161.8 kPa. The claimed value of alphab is 23.3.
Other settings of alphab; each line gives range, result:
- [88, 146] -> 20.5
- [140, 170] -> 21.9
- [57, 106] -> 21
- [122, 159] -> 21.2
